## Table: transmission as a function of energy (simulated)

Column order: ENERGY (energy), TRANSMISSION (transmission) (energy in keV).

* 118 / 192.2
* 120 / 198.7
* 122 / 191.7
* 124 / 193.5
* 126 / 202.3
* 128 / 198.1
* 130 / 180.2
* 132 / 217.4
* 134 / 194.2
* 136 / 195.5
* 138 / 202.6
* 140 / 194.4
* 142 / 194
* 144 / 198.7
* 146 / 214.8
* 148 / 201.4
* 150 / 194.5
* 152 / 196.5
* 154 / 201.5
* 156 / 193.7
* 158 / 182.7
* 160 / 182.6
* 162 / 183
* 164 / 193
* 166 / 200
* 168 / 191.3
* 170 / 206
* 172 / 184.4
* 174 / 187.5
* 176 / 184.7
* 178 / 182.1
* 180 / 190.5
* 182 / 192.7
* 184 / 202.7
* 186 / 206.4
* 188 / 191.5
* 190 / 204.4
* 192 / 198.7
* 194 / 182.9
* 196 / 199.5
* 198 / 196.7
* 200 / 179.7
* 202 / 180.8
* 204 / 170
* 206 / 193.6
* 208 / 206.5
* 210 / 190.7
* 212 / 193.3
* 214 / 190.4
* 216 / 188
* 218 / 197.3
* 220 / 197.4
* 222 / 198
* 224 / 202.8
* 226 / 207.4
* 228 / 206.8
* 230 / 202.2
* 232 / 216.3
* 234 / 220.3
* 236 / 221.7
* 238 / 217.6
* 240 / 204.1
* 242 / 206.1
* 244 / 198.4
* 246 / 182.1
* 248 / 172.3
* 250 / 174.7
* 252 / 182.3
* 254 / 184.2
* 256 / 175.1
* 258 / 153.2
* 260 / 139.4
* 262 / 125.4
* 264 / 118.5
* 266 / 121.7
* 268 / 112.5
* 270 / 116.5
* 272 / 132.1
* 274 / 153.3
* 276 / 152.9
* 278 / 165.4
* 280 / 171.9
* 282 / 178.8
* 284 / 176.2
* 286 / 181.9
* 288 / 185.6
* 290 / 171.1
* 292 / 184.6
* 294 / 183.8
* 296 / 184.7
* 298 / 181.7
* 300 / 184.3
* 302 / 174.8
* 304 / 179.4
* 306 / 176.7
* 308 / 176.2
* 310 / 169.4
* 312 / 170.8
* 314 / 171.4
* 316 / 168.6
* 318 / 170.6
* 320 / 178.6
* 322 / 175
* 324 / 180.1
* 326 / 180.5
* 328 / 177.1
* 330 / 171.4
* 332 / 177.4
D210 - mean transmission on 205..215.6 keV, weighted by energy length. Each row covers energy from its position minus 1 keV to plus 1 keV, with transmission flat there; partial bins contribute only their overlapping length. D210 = 195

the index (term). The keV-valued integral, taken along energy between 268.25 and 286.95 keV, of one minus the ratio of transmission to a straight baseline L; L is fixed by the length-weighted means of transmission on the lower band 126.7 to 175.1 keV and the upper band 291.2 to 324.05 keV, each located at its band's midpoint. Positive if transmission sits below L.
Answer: 2.4 keV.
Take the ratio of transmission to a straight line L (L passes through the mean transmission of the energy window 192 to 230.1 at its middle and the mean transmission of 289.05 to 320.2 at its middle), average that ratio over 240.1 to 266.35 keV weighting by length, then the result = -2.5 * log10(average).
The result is 0.122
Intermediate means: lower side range 194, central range 167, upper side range 177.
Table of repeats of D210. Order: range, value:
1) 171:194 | 193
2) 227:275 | 172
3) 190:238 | 198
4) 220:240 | 209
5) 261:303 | 160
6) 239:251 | 190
